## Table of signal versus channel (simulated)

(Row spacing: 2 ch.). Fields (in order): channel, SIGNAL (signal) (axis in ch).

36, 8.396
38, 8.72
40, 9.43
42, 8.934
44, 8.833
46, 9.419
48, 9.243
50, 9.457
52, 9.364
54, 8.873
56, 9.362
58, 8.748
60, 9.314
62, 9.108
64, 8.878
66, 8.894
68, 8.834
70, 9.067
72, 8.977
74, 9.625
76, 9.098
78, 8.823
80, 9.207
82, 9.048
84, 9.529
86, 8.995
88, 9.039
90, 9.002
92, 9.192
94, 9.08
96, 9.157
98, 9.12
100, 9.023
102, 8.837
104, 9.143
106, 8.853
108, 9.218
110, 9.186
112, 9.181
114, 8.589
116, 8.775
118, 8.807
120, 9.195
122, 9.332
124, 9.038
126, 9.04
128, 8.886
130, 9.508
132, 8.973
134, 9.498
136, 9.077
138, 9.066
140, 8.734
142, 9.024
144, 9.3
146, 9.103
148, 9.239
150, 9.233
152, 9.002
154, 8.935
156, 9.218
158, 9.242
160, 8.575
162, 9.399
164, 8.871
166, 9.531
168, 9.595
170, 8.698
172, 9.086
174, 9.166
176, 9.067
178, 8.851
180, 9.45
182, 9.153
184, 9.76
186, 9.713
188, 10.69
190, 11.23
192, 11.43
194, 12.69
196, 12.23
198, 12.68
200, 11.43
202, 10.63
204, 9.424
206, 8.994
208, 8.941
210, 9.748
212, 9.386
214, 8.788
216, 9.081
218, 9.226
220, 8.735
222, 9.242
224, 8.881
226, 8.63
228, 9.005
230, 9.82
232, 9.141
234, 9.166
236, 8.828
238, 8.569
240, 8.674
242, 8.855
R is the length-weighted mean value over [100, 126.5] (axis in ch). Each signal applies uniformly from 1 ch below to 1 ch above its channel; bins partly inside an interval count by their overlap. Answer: 9.01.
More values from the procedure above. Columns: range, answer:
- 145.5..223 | 9.68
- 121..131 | 9.16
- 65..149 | 9.08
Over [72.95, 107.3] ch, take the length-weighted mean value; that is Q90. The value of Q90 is 9.1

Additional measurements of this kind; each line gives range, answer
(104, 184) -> 9.1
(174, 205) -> 10.5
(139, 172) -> 9.11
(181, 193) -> 10.3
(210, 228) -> 9.04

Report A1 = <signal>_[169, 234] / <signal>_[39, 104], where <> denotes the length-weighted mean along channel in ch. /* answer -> 1.07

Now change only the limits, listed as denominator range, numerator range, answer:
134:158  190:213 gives 1.18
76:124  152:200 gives 1.09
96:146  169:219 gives 1.10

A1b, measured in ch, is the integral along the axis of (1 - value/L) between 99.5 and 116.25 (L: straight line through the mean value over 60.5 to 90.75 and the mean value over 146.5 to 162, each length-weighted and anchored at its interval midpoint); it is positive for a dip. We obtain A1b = 0.2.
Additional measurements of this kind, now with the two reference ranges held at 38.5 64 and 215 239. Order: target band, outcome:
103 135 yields 0.1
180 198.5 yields -3.8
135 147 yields 0.1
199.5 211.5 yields -1.0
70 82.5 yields 0.0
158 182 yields -0.1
